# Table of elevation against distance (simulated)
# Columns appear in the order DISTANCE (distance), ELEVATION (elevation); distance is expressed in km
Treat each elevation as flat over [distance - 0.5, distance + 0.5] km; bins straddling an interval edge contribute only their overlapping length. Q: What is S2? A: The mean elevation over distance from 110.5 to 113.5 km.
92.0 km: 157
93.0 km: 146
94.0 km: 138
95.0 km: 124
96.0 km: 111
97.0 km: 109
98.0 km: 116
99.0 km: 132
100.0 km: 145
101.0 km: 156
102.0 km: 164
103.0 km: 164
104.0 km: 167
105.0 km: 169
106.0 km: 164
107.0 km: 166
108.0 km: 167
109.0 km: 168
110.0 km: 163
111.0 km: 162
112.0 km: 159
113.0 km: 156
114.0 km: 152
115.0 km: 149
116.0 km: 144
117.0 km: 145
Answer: 159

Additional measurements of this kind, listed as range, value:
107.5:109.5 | 168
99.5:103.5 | 157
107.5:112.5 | 164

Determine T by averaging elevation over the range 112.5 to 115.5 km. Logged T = 152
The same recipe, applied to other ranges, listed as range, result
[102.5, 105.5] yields 167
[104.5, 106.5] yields 166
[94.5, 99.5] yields 118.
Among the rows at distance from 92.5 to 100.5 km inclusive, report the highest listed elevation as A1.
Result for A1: 146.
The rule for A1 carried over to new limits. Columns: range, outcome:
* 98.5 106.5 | 169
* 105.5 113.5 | 168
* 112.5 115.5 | 156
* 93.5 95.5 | 138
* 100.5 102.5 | 164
